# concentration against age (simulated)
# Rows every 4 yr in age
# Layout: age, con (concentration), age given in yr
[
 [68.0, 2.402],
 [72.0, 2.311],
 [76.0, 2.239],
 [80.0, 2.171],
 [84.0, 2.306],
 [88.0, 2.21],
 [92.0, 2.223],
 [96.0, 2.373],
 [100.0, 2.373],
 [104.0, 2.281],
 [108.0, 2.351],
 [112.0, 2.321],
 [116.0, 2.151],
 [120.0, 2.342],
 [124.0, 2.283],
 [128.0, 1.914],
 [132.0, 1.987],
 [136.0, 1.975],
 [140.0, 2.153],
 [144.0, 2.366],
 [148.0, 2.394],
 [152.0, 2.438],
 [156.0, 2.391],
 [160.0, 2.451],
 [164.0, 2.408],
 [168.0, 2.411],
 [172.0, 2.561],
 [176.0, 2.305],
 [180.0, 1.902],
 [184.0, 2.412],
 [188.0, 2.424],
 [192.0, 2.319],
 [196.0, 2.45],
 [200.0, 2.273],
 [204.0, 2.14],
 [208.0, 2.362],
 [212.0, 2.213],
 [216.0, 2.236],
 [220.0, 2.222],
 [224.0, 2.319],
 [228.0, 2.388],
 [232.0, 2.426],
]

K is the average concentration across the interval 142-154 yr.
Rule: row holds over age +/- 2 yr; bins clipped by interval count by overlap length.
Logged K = 2.4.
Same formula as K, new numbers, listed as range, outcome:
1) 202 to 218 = 2.24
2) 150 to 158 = 2.41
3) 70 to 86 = 2.26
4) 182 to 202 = 2.38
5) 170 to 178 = 2.43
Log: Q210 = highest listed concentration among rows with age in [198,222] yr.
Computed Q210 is 2.362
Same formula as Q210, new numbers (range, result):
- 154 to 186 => 2.561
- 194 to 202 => 2.45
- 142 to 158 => 2.438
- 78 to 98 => 2.373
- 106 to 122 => 2.351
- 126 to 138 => 1.987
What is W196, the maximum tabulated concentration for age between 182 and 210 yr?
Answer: 2.45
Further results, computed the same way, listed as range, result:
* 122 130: 2.283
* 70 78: 2.311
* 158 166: 2.451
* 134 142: 2.153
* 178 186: 2.412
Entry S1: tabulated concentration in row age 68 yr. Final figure 2.402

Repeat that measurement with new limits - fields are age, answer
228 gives 2.388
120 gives 2.342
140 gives 2.153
